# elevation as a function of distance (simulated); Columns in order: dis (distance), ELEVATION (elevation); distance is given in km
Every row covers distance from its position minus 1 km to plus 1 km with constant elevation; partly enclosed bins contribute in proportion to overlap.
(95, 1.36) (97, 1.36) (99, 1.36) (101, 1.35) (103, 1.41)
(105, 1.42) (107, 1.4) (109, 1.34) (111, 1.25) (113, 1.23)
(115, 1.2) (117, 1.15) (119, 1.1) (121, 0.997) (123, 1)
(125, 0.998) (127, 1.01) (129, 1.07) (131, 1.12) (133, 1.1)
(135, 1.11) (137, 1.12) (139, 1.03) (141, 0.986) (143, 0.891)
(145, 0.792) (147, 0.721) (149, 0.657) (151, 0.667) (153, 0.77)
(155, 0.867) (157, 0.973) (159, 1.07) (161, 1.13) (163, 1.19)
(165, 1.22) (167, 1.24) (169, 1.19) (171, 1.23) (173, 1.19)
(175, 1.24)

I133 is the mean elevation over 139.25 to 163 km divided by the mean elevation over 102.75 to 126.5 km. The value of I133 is 0.74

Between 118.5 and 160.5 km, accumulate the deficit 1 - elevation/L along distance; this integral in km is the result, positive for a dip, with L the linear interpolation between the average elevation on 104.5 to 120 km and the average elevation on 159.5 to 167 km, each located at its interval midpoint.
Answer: 9.0 km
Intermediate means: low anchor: 1.26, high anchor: 1.18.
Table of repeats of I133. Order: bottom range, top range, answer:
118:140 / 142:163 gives 0.82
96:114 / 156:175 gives 0.86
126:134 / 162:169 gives 1.13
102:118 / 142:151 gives 0.58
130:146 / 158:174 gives 1.16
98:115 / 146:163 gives 0.66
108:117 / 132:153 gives 0.72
